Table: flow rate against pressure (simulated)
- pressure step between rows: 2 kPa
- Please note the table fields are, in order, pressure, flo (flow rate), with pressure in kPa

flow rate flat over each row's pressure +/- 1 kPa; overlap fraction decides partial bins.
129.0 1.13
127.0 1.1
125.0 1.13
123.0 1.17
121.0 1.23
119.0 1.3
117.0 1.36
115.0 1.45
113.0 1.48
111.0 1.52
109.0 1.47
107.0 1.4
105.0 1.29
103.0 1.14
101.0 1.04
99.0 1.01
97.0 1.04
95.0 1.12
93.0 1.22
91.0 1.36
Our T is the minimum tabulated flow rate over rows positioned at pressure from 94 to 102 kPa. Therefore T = 1.01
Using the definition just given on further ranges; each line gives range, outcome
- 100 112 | 1.04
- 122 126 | 1.13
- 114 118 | 1.36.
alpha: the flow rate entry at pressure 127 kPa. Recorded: 1.1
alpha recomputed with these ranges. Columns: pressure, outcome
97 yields 1.04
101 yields 1.04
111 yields 1.52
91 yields 1.36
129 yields 1.13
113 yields 1.48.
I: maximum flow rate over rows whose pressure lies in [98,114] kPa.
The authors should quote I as 1.52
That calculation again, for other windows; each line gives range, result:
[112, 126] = 1.48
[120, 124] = 1.23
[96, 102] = 1.04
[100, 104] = 1.14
